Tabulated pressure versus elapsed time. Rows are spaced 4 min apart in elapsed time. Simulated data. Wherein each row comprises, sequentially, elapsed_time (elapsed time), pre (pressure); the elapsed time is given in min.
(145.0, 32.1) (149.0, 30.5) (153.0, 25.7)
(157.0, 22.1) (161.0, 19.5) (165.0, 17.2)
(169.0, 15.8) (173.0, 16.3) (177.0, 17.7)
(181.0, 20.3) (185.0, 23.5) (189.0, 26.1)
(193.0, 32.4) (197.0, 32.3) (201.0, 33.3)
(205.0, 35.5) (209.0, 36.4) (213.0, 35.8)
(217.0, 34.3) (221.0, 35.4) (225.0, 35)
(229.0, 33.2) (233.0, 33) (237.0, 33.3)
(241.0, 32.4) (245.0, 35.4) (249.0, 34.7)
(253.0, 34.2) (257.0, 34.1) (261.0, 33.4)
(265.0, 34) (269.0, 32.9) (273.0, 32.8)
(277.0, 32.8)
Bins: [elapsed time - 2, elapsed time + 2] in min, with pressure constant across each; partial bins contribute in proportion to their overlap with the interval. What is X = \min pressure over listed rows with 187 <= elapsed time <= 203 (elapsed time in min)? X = 26.1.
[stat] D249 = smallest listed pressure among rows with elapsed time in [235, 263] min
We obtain 32.4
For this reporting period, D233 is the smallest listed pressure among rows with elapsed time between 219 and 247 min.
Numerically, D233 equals 32.4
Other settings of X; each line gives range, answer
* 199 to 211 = 33.3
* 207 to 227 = 34.3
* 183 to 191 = 23.5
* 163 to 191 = 15.8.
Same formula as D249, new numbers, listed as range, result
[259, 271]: 32.9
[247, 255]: 34.2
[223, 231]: 33.2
